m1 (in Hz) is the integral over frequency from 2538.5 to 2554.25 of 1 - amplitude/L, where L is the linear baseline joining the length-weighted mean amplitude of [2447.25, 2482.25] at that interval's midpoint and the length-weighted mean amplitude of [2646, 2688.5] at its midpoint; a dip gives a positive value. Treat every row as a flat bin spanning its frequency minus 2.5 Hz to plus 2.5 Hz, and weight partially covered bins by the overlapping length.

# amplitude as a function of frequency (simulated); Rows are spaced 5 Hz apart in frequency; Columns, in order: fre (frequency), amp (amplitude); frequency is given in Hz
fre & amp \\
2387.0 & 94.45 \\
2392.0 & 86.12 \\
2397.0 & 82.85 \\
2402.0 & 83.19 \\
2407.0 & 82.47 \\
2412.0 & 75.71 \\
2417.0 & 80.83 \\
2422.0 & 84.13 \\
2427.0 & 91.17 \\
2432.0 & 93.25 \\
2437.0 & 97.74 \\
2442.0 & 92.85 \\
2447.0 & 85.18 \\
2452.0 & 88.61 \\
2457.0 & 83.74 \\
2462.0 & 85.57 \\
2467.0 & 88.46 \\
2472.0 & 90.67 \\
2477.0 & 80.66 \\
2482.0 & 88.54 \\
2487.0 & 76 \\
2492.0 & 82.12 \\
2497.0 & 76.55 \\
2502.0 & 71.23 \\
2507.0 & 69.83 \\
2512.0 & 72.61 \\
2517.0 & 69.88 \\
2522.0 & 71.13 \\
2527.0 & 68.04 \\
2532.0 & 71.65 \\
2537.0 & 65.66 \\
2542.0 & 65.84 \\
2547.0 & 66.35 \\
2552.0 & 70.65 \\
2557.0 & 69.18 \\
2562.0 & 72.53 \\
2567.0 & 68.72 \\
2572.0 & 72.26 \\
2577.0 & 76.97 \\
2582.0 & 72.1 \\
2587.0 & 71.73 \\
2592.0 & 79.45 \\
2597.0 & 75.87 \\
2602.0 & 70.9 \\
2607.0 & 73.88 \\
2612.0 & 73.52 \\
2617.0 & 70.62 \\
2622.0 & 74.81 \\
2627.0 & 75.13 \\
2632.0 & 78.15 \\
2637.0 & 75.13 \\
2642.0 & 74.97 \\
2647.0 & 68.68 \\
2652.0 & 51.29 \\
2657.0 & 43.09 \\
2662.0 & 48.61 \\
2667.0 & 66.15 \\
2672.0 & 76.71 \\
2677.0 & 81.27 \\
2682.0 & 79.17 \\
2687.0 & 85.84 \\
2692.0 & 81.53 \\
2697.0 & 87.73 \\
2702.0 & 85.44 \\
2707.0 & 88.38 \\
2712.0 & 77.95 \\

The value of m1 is 2.2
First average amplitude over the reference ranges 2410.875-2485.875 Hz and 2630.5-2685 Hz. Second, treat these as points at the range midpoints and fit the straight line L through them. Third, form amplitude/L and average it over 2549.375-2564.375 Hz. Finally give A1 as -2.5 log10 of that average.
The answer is 0.09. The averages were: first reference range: 87.1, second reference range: 67.5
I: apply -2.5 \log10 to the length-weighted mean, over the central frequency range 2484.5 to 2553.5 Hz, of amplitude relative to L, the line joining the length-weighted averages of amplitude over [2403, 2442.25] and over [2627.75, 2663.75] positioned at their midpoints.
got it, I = 0.08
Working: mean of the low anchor 86.8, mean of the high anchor 63.7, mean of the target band 71.3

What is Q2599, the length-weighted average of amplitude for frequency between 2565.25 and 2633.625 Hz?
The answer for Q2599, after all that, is 73.9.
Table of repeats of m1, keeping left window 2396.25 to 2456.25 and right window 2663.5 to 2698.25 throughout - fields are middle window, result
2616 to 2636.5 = 1.3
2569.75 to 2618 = 4.4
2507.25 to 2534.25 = 4.2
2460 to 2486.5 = -0.3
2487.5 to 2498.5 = 0.7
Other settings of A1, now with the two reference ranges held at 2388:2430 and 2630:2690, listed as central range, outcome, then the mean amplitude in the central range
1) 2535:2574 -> 0.10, 68.9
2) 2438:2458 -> -0.09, 88.6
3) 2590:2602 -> -0.05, 76.2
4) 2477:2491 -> -0.03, 82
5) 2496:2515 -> 0.09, 72.2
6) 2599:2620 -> 0.00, 72.4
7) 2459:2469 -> -0.08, 86.8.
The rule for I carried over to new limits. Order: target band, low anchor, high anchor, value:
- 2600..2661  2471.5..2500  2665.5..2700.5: 0.175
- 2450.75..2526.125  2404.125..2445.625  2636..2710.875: 0.058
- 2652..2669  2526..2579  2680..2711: 0.479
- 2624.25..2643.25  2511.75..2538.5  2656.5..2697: -0.059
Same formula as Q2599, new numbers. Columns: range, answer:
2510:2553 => 69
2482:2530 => 73.8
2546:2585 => 71.3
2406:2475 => 87.2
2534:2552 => 66.8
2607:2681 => 68.8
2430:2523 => 82.5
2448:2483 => 86.5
